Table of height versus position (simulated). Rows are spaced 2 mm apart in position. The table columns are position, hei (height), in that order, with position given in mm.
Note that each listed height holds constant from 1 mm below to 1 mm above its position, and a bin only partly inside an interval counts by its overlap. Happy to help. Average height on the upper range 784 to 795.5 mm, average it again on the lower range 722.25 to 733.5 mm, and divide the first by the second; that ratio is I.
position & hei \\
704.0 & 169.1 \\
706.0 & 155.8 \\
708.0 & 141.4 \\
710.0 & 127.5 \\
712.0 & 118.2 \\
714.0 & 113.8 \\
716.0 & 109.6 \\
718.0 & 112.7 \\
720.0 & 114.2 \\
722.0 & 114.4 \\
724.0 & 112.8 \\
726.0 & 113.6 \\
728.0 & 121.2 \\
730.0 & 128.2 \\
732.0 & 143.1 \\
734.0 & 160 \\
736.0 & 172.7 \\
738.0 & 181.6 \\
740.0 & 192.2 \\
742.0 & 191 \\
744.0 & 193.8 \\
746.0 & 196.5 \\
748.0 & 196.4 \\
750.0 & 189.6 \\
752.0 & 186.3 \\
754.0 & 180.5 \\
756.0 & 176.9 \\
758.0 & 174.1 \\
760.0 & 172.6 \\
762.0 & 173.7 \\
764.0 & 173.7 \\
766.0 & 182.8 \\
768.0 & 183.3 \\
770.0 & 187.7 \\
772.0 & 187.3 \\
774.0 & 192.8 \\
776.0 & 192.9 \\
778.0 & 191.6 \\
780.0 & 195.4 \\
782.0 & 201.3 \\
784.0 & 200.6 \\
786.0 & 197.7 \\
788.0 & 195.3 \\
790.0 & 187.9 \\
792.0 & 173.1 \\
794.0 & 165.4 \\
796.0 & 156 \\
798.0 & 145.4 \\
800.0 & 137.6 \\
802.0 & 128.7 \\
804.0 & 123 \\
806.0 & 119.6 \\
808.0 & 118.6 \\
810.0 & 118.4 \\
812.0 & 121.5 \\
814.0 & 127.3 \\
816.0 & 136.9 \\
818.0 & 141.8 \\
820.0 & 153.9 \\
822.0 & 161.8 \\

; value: 1.5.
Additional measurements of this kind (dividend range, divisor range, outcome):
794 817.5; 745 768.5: 0.72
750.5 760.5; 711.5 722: 1.58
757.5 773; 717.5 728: 1.57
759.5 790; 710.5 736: 1.52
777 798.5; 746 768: 1.01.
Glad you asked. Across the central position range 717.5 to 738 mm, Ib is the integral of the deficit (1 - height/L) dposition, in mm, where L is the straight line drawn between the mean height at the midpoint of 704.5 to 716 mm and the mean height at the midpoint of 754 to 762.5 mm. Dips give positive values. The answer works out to 2.16 mm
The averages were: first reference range 131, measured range 132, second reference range 175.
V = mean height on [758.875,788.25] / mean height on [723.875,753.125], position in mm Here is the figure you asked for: 1.13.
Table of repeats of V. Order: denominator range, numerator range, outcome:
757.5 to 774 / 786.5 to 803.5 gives 0.89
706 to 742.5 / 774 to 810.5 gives 1.21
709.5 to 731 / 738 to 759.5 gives 1.60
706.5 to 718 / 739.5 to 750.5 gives 1.58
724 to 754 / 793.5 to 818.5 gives 0.79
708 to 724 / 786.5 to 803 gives 1.38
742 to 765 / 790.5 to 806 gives 0.80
